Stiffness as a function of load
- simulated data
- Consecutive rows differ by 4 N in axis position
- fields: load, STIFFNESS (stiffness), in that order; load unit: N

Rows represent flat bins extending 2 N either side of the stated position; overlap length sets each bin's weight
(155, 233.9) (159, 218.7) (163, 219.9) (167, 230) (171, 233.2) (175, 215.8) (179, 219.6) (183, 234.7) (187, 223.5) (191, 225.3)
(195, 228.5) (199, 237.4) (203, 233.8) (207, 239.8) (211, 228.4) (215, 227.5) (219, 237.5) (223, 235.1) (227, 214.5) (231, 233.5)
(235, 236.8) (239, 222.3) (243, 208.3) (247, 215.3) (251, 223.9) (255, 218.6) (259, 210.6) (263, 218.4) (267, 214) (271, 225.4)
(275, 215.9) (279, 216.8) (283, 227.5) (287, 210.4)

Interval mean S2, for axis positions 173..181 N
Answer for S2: 218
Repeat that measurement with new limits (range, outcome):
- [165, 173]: 232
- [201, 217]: 232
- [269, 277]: 221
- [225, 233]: 224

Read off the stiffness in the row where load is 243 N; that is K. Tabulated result 208.3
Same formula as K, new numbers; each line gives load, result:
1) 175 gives 215.8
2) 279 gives 216.8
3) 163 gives 219.9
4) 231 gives 233.5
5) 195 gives 228.5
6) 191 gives 225.3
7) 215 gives 227.5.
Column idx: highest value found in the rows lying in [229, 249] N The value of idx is 236.8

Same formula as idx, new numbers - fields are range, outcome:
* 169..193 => 234.7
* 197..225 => 239.8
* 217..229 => 237.5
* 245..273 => 225.4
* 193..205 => 237.4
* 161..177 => 233.2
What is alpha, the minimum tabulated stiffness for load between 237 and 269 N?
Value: 208.3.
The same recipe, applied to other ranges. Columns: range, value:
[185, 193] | 223.5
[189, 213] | 225.3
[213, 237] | 214.5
